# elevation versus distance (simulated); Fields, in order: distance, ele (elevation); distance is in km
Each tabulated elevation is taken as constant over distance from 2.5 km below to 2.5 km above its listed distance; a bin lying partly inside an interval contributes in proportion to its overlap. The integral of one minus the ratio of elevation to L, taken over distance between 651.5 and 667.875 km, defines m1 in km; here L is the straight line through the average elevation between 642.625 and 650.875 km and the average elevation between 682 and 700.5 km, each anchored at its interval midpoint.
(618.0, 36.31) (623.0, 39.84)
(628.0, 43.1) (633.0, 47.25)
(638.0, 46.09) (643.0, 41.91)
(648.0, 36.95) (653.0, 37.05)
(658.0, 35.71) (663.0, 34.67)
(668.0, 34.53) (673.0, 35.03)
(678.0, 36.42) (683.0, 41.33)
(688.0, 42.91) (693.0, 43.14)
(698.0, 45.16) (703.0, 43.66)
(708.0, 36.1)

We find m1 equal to 1.8 km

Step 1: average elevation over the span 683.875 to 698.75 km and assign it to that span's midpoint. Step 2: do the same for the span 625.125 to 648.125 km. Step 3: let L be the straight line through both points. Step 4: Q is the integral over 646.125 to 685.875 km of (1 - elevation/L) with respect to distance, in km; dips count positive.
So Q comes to 6.4 km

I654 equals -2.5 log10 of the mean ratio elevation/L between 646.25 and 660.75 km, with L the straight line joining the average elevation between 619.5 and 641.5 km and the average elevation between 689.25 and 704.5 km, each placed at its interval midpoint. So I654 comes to 0.20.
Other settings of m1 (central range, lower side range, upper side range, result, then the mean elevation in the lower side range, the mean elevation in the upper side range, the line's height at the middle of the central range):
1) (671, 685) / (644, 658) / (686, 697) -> 1.3 km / 37.3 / 43.3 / 41.3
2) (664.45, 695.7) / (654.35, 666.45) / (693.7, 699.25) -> 1.2 km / 35.3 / 44.5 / 40.3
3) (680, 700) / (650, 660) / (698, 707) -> -0.9 km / 36.4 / 42.8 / 41.1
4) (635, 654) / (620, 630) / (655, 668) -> -1.5 km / 41.1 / 35.1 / 37.9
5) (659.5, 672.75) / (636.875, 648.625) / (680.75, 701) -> 2.4 km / 41.9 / 43.2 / 42.5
